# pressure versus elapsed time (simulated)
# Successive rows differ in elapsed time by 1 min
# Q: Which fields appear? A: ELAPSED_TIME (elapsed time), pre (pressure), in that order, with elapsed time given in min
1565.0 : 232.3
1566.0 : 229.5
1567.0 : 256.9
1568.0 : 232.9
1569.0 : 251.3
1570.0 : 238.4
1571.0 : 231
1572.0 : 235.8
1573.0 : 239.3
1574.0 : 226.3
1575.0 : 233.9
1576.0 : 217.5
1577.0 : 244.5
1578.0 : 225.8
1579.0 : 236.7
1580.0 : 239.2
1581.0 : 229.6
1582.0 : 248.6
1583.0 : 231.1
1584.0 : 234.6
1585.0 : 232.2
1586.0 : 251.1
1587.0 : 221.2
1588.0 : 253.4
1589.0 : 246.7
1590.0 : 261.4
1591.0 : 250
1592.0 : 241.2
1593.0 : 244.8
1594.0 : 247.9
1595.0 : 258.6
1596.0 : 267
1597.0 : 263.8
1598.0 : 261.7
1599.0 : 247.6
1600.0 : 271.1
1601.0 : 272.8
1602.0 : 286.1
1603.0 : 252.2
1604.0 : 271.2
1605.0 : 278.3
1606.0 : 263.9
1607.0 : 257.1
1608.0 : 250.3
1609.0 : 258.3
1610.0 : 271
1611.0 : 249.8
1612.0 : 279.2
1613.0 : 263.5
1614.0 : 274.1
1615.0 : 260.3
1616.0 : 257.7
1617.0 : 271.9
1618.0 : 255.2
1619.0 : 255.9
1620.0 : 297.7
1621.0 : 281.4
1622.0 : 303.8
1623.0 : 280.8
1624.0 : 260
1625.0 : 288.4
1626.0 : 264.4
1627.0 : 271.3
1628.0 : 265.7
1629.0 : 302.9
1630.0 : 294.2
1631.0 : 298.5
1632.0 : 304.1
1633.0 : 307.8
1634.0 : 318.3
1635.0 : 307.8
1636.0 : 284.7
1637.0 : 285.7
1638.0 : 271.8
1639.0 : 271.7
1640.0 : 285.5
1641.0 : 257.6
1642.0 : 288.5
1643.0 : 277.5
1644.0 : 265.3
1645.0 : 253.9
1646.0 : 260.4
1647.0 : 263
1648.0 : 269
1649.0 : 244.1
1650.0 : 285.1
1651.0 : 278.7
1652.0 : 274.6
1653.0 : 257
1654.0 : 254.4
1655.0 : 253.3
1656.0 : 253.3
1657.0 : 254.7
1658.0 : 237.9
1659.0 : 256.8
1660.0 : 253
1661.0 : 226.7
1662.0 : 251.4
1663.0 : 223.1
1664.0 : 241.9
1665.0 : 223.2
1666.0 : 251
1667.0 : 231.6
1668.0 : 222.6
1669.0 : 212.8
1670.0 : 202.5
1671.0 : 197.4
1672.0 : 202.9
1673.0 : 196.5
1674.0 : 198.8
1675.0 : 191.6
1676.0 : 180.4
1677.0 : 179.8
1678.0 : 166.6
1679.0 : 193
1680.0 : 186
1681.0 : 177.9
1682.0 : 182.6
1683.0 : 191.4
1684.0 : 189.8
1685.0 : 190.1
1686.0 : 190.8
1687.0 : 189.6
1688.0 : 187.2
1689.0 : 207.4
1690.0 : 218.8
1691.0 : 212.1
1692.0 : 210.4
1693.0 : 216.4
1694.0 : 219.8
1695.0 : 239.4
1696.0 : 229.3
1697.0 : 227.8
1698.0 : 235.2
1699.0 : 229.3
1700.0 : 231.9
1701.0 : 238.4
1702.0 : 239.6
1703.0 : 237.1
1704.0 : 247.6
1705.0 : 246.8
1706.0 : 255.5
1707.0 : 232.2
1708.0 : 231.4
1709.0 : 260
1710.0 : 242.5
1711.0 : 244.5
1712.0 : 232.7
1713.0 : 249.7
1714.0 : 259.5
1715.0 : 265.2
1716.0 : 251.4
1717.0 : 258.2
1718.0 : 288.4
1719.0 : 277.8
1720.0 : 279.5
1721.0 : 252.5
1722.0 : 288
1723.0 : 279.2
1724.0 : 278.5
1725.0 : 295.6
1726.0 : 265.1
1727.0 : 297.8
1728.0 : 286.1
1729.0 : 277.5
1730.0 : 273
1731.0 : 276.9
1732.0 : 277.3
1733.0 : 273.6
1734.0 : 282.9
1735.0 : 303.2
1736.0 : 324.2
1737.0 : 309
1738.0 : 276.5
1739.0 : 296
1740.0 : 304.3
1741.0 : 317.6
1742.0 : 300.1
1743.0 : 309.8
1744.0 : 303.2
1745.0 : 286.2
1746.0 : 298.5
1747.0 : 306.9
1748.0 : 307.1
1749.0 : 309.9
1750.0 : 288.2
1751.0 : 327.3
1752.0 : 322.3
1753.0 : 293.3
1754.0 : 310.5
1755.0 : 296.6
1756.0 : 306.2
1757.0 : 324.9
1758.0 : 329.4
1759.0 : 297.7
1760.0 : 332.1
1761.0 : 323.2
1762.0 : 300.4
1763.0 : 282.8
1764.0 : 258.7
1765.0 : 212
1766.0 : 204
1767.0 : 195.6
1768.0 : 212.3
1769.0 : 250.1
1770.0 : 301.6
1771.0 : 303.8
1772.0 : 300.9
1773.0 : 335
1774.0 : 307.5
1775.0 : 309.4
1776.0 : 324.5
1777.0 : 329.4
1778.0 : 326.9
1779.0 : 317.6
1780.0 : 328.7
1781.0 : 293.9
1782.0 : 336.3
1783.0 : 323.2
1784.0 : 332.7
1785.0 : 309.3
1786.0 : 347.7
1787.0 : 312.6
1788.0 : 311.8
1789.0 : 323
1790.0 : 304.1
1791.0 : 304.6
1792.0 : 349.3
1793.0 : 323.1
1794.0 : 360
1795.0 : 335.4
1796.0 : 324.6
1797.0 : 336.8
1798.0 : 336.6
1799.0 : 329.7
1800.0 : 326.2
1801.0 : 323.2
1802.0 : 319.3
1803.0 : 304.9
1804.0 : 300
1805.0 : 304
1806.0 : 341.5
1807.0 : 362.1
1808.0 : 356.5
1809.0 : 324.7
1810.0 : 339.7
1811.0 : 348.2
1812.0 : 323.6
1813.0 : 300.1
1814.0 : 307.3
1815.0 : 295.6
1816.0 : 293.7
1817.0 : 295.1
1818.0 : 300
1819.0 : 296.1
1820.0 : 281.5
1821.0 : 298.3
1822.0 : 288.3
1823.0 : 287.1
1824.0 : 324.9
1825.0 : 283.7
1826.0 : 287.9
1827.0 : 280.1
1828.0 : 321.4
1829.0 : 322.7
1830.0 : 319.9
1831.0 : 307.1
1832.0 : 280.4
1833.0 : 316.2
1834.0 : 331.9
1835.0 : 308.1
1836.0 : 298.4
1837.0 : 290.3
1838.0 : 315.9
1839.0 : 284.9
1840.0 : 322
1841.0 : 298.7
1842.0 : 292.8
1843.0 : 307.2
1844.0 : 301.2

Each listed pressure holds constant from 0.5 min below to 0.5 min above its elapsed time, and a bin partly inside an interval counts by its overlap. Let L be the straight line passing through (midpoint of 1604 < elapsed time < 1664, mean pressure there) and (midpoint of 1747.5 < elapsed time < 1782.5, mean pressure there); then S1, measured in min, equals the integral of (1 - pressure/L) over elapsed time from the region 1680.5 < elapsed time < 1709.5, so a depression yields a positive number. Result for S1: 6.5 min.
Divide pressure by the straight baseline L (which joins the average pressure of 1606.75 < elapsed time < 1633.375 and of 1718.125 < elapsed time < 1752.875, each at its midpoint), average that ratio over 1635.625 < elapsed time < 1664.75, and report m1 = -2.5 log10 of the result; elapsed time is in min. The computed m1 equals 0.075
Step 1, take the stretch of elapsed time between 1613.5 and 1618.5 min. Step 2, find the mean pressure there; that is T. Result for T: 264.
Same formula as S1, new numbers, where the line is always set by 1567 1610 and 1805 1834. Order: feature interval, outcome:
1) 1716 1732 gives 0.4 min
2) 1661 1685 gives 5.9 min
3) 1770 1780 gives -0.6 min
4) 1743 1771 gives 0.4 min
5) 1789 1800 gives -0.9 min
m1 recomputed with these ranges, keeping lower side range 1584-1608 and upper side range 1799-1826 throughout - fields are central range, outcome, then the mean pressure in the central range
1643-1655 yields 0.023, 264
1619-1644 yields -0.079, 285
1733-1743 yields -0.028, 301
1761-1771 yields 0.185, 253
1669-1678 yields 0.387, 193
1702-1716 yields 0.159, 246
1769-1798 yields -0.056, 321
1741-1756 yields -0.033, 305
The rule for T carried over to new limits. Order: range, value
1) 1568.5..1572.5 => 239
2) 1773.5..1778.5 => 320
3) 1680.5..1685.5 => 186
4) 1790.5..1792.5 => 327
